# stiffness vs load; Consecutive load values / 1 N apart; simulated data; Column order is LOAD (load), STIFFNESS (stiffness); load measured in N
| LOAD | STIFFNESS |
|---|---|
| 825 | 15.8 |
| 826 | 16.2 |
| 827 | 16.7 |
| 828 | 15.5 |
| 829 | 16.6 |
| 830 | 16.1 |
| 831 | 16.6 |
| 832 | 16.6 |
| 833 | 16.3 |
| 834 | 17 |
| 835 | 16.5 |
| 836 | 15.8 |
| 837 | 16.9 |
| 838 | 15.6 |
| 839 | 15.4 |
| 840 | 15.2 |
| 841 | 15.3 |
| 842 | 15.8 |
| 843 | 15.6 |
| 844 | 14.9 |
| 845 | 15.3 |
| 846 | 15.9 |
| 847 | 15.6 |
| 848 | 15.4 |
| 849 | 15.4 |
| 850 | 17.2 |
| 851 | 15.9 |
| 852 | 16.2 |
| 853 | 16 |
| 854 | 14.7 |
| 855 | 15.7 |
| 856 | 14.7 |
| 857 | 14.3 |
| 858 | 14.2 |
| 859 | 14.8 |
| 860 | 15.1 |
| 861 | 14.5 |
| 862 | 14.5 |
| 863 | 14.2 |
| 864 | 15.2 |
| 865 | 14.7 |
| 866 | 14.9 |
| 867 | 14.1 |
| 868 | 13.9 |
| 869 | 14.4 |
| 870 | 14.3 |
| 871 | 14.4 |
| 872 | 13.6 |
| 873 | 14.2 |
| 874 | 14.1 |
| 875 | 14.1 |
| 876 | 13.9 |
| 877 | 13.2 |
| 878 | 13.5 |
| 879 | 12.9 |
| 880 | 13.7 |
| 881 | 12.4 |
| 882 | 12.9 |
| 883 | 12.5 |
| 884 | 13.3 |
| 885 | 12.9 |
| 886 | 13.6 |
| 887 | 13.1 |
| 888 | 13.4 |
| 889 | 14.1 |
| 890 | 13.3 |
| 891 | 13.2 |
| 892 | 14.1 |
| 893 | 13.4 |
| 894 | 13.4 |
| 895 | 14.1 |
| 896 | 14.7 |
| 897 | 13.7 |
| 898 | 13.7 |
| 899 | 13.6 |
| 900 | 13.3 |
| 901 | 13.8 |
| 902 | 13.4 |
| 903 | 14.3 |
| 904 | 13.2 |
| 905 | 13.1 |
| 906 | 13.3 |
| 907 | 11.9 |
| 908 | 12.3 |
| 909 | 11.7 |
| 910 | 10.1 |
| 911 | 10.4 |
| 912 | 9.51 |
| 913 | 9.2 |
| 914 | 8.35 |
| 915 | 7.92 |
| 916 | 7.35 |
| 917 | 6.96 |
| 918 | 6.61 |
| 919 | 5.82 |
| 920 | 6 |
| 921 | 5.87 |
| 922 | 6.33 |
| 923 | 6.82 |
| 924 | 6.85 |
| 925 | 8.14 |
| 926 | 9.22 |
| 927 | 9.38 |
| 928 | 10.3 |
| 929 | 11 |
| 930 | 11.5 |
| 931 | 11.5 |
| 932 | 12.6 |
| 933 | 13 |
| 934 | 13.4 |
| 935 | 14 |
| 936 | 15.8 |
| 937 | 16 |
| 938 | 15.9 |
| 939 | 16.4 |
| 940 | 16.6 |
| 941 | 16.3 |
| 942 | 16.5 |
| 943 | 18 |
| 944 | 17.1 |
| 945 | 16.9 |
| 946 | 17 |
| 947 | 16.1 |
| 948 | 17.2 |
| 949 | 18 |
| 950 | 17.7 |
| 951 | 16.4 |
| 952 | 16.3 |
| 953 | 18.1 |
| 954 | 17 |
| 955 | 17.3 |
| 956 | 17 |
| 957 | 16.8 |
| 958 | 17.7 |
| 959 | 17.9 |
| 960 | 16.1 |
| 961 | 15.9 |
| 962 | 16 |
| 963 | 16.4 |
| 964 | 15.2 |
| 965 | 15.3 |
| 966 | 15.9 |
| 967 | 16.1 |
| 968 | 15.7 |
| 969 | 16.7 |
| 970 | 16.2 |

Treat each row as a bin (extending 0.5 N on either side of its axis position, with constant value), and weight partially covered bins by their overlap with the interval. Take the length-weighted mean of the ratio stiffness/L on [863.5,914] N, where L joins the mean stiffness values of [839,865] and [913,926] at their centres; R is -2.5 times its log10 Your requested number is -0.236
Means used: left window 15.3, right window 7.09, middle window 13.2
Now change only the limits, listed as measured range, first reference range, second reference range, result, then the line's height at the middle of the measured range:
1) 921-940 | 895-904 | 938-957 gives 0.35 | 15.8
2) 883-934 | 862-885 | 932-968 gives 0.31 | 15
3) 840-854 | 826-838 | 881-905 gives 0.00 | 15.7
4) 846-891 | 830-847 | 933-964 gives 0.13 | 16.1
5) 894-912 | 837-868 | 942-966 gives 0.23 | 16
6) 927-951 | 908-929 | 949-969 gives -0.20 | 12.5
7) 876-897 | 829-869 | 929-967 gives 0.17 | 15.6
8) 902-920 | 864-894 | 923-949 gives 0.34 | 13.8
